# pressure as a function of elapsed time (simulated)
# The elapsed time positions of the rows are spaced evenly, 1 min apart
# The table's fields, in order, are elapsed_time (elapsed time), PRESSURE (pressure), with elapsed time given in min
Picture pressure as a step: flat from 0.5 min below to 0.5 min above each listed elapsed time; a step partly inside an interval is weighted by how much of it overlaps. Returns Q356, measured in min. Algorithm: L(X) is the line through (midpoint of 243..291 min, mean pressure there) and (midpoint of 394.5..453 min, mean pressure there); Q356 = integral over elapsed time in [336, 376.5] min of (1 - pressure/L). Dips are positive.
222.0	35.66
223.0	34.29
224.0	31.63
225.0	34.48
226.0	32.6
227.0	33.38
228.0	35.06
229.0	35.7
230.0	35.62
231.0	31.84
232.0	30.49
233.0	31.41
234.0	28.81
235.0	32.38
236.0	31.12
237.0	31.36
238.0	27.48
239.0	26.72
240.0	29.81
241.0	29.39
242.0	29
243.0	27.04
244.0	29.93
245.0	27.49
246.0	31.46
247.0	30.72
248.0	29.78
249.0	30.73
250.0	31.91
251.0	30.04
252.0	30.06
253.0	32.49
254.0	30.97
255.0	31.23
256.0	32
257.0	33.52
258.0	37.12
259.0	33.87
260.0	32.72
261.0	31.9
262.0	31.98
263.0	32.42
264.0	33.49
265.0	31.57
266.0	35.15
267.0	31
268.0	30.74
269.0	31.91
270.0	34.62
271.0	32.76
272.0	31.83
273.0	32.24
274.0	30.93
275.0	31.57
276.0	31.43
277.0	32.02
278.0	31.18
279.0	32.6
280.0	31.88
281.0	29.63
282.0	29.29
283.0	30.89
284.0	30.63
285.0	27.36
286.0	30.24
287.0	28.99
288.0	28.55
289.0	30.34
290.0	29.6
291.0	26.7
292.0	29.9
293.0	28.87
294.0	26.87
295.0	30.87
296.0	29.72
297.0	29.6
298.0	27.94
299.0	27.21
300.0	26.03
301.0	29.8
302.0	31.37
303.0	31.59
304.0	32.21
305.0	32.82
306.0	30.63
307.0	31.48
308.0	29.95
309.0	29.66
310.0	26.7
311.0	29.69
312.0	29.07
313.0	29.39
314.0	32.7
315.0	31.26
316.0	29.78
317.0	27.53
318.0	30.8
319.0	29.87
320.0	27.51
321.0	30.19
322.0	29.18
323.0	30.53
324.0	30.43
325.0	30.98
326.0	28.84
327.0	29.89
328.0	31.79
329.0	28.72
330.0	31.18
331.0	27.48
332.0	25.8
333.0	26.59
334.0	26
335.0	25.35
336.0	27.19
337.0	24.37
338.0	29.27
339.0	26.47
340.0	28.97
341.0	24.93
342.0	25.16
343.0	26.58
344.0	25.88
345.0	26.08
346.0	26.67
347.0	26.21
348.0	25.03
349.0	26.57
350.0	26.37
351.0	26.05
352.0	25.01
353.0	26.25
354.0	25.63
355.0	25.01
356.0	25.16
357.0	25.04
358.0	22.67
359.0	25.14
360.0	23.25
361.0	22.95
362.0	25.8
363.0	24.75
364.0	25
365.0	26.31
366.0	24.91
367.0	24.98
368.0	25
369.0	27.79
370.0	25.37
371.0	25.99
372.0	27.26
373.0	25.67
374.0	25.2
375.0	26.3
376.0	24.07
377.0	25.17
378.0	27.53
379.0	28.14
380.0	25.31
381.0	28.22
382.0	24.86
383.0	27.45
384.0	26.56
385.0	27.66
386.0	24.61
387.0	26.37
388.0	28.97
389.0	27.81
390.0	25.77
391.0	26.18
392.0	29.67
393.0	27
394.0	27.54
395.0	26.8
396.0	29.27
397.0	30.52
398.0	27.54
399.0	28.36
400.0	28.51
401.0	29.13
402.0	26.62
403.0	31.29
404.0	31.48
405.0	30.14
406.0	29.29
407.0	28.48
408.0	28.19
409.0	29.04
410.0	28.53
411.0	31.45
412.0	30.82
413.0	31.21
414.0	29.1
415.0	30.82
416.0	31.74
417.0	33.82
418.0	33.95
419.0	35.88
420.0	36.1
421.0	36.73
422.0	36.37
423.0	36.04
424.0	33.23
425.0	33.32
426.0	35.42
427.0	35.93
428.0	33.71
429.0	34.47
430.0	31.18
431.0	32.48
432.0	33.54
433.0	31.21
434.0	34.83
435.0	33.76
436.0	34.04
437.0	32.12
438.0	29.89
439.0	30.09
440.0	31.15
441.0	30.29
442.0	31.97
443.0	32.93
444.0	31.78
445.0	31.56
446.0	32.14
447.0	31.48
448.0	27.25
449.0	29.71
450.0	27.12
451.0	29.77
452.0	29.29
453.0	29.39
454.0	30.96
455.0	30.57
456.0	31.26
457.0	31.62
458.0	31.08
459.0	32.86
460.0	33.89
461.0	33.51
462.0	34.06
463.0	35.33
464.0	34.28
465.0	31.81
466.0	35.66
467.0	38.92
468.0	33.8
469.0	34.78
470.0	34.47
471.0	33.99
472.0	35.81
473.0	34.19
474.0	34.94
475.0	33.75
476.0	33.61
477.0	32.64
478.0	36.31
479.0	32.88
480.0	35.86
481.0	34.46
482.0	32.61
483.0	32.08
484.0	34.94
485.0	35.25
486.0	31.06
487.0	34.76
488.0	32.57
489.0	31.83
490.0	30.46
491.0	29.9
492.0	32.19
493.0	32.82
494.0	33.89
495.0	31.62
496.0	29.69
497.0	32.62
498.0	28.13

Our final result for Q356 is 7.37 min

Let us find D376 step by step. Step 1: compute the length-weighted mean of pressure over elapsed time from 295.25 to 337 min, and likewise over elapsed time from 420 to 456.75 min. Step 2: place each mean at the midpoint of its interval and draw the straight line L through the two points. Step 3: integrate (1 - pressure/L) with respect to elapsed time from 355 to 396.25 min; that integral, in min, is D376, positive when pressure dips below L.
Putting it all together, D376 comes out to 6.3 min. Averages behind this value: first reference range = 29.3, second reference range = 32.2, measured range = 26.1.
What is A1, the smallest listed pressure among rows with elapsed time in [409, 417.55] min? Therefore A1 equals 28.53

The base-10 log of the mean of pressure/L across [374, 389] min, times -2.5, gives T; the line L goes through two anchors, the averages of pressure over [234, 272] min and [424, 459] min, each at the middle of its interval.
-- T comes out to 0.19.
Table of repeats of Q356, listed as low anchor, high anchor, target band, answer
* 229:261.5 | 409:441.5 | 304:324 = 1.1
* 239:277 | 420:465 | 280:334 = 3.8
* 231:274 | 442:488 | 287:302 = 1.3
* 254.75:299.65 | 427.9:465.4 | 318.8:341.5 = 2.1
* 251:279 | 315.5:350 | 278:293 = 0.6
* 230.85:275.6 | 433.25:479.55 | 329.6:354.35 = 4.2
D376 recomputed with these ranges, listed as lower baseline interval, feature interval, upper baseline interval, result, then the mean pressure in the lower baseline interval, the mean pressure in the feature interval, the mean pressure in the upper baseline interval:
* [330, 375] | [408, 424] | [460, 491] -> -1.39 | 25.8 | 32.6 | 34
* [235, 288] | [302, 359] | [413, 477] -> 6.60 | 31.1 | 28.1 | 32.9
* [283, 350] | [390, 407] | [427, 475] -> 1.32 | 28.7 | 28.6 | 32.5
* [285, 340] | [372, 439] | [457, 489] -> 4.16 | 29.2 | 30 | 34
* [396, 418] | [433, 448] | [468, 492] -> -0.11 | 29.9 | 31.8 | 33.6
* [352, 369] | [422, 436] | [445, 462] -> -2.19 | 25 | 33.9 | 30.9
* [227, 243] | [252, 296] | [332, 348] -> -2.97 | 31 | 31.3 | 26.3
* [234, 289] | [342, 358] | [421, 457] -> 2.97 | 31.1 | 25.7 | 32.1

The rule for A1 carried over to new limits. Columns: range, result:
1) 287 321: 26.03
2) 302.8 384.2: 22.67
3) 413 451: 27.12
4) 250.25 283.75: 29.29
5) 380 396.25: 24.61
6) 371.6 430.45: 24.07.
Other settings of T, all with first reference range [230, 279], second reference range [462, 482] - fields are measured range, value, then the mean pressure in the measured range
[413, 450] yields 0.04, 32.7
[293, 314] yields 0.08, 29.7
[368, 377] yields 0.27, 25.9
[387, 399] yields 0.20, 27.9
